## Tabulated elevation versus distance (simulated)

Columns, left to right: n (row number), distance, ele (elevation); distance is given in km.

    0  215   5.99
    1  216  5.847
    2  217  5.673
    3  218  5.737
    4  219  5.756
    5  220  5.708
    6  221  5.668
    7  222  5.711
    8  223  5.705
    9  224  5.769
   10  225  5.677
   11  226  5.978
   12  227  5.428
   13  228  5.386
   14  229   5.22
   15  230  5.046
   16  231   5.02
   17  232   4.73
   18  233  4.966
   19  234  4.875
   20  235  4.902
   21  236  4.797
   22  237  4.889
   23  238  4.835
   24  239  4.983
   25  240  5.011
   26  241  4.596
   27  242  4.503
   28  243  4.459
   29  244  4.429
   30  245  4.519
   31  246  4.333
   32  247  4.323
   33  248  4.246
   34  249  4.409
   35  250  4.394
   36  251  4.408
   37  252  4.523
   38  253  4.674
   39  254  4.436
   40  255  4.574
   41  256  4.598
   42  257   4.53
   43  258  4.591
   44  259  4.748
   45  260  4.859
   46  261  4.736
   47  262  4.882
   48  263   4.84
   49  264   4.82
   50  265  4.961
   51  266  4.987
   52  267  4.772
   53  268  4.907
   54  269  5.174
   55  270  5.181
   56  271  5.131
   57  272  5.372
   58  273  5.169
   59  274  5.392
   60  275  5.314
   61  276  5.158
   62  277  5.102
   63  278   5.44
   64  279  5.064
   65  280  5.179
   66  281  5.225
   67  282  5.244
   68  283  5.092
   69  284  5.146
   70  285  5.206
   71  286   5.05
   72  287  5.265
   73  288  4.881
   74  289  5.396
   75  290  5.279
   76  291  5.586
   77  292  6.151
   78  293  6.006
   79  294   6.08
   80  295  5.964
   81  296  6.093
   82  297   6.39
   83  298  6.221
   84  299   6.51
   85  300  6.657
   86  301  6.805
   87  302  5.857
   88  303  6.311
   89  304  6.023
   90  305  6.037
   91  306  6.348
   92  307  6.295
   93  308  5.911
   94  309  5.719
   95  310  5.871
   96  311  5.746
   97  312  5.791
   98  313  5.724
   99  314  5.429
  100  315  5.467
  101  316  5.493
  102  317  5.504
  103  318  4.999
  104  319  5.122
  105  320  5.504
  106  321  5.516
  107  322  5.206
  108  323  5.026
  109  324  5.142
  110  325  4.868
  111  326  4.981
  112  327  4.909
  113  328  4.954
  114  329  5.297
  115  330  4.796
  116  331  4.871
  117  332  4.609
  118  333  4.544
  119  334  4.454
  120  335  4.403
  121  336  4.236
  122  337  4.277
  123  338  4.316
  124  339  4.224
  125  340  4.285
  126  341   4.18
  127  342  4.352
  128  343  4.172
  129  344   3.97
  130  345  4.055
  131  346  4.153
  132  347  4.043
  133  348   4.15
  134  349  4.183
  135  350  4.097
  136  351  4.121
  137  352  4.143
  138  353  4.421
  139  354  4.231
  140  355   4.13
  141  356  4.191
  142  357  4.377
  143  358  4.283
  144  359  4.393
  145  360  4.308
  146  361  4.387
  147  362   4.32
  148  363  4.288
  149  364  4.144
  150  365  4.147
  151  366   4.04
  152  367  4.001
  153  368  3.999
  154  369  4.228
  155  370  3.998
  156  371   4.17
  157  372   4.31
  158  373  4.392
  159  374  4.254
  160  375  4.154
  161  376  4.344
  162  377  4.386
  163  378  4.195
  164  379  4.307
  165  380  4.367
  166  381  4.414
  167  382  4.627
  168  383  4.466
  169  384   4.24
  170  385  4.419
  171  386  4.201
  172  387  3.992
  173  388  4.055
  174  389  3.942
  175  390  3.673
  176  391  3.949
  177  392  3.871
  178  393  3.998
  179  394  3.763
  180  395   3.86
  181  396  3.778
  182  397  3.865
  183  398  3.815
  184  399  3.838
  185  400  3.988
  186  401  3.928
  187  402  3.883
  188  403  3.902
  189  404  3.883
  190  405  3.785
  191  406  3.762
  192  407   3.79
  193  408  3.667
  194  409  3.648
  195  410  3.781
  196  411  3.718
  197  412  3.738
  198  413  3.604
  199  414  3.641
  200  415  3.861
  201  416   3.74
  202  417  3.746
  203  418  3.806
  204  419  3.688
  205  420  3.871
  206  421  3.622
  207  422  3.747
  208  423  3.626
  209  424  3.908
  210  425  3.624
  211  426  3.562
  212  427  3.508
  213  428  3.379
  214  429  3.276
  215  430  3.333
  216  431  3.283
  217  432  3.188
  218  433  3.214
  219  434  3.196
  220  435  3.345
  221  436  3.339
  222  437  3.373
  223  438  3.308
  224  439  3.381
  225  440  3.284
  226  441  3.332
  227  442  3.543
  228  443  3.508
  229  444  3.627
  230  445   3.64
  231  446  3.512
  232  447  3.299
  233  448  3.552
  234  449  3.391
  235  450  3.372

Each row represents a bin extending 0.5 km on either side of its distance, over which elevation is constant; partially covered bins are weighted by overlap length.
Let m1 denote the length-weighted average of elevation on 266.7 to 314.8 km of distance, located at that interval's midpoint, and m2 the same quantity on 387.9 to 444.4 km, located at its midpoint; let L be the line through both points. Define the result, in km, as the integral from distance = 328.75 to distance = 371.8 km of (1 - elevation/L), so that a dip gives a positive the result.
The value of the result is 3.78 km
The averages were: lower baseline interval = 5.62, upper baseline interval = 3.65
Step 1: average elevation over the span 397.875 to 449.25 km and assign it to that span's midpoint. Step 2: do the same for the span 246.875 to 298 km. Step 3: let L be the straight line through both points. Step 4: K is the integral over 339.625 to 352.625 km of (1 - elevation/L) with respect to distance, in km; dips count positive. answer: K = 0.6 km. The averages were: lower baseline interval 5.09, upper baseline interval 3.6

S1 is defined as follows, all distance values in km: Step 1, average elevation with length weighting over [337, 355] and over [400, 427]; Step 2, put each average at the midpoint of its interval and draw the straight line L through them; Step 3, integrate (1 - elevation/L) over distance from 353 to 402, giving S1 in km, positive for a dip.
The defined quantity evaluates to -2.02 km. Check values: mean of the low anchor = 4.18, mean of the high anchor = 3.75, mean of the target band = 4.15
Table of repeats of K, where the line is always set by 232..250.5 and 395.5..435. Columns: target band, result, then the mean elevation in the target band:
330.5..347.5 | -0.9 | 4.3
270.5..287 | -2.9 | 5.21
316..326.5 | -2.5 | 5.2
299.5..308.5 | -4.1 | 6.25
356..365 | -0.7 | 4.3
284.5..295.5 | -2.9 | 5.53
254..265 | -0.4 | 4.72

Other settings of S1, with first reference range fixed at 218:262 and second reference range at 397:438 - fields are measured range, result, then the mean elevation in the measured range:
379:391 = -1.0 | 4.21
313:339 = -4.0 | 4.96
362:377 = -0.8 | 4.19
